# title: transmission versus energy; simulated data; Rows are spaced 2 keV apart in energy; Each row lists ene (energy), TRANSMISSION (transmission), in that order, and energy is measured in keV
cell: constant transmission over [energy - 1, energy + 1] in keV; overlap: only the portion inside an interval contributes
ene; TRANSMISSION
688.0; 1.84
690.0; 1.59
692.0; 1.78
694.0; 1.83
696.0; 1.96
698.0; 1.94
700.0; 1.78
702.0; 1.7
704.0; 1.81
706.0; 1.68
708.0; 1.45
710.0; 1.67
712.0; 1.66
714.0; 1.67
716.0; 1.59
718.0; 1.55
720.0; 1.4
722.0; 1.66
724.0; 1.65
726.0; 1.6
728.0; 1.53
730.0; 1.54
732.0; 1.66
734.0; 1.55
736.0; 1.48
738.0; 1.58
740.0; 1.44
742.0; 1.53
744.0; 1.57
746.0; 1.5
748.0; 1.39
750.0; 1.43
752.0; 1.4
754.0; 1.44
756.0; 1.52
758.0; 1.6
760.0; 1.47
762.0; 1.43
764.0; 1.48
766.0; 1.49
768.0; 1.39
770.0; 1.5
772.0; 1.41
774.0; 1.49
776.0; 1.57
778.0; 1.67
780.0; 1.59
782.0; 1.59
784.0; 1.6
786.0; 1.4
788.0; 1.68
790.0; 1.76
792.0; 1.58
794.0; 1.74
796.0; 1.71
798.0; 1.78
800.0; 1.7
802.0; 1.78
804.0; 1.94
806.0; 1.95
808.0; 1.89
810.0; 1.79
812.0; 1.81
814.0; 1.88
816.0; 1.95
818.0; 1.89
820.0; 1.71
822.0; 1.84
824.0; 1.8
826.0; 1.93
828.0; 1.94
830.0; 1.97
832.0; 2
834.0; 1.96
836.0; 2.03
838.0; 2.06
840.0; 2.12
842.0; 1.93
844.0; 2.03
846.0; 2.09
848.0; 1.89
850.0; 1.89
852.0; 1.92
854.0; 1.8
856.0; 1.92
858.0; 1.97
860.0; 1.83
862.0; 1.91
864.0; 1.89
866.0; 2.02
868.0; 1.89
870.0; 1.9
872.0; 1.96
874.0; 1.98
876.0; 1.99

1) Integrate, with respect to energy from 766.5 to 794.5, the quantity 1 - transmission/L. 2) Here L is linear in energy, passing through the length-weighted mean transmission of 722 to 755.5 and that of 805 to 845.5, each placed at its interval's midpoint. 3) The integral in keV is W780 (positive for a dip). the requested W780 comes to 2.5 keV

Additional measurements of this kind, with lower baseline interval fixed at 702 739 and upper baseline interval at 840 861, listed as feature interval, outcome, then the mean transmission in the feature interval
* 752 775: 3.21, 1.47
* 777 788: 1.12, 1.58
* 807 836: -0.41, 1.89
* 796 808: -0.09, 1.82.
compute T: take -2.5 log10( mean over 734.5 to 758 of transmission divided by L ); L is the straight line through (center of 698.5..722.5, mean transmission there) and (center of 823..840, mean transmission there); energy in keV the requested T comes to 0.17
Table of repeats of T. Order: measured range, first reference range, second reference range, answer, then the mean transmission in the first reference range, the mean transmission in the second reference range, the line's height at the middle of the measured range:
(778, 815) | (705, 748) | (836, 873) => 0.028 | 1.57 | 1.95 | 1.77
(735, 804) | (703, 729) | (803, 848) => 0.139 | 1.61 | 1.93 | 1.77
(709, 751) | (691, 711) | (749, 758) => 0.029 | 1.76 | 1.46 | 1.6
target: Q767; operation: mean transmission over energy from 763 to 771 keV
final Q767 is 1.46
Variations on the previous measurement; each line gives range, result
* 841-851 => 1.97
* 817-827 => 1.83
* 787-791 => 1.72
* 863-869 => 1.93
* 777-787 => 1.57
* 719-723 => 1.53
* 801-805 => 1.86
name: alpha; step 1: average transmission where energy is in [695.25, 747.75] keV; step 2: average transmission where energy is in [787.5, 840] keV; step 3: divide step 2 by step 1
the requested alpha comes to 1.15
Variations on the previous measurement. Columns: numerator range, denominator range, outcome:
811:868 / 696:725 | 1.16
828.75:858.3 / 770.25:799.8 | 1.22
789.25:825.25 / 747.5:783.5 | 1.21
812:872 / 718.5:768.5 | 1.28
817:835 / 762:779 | 1.27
